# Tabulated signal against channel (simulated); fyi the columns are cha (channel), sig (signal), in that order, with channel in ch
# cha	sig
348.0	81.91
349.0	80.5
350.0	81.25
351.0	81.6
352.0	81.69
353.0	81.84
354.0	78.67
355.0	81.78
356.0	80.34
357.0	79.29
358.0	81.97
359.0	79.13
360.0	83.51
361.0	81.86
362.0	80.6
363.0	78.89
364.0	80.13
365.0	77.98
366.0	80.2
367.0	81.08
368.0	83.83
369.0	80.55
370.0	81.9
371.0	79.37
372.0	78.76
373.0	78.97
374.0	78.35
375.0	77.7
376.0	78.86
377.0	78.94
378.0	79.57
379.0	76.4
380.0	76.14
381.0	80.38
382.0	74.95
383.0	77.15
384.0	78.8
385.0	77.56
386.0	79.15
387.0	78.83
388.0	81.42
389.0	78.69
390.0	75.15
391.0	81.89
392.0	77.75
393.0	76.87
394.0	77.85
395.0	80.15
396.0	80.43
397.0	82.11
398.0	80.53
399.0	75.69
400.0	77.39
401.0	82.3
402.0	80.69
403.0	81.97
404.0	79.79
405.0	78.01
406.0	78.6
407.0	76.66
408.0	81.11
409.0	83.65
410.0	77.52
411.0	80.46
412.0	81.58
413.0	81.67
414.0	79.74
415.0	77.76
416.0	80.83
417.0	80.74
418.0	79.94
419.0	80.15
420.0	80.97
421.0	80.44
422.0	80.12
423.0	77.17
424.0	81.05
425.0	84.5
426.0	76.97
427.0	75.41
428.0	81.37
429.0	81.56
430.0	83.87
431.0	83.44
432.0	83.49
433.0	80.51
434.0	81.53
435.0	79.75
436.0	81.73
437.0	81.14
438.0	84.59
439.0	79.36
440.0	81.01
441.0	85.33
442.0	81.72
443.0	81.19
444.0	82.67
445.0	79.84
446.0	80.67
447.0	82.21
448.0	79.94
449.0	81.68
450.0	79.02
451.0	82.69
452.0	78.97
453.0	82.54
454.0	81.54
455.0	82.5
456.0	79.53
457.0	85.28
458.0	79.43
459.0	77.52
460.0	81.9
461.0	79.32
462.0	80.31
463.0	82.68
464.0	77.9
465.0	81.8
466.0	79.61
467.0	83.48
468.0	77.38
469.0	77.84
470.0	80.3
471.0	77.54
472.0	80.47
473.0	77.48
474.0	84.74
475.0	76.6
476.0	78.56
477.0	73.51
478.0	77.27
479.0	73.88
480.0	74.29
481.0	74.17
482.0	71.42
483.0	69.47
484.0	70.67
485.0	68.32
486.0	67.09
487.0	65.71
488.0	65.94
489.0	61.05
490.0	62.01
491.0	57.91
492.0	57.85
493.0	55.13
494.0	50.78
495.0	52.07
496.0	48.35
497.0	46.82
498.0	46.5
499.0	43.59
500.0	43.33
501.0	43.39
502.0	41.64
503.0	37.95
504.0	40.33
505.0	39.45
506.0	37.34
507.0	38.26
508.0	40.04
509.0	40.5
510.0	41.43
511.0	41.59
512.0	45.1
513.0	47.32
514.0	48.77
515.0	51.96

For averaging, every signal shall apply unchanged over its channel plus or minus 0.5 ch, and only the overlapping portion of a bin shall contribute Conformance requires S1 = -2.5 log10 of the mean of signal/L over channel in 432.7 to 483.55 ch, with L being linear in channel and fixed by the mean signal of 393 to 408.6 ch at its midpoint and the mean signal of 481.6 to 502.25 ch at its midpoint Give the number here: -0.22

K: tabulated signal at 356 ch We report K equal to 80.34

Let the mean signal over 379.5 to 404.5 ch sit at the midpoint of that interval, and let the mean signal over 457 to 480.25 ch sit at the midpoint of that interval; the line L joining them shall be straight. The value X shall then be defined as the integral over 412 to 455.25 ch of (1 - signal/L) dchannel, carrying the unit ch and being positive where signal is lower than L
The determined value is -1.1 ch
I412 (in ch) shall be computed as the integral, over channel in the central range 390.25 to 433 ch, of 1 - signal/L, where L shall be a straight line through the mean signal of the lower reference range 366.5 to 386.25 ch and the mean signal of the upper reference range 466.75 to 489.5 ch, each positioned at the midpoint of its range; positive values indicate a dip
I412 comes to -1.6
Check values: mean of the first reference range 78.9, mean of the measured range 80.1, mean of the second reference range 74.1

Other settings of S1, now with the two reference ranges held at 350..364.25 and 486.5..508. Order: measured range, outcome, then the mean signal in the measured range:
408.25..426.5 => -0.19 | 80.3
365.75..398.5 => -0.06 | 79.1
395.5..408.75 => -0.13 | 79.7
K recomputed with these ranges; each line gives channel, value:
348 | 81.91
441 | 85.33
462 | 80.31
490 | 62.01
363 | 78.89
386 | 79.15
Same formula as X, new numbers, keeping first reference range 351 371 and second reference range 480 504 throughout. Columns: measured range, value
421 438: -3.2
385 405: -1.3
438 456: -4.6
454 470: -4.7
